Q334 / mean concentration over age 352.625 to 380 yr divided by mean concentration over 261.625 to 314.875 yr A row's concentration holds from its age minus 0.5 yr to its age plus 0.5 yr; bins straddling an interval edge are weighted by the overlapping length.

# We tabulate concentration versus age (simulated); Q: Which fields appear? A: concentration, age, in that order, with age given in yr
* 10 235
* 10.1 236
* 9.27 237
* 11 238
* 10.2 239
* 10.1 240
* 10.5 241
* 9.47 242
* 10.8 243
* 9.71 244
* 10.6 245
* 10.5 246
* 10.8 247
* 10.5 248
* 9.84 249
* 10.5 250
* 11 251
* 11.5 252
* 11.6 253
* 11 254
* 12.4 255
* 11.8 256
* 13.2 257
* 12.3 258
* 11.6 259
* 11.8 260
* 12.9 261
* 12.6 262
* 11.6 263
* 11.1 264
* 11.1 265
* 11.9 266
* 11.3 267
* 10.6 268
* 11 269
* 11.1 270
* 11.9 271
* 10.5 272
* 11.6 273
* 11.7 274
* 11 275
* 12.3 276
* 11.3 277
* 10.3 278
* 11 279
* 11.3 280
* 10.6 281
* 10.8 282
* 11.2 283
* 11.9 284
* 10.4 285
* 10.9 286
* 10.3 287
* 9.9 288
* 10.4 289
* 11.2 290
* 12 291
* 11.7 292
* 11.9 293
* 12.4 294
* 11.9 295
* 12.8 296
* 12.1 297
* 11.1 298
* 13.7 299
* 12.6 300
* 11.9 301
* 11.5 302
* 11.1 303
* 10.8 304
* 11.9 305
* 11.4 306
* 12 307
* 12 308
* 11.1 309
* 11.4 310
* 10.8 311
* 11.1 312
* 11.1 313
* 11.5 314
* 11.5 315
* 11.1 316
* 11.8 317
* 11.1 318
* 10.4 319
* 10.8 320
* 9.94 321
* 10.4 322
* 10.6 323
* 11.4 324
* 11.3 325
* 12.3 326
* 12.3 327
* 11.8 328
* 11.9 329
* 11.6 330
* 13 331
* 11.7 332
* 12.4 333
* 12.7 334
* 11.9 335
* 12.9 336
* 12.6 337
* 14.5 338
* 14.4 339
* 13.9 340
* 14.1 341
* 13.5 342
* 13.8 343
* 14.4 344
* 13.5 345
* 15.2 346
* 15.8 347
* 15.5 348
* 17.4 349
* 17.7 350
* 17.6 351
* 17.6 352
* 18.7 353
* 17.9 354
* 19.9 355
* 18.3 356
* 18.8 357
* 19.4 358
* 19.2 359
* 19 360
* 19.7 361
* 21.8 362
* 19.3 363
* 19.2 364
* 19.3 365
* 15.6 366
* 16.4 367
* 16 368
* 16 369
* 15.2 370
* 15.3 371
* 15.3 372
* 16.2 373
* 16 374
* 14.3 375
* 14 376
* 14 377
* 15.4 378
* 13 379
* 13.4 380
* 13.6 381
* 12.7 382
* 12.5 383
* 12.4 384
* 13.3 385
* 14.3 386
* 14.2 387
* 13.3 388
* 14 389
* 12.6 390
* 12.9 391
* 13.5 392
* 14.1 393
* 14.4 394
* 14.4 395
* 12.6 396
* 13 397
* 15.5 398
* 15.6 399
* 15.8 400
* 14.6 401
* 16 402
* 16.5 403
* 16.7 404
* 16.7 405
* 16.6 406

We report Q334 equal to 1.5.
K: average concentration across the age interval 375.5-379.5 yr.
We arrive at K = 14.1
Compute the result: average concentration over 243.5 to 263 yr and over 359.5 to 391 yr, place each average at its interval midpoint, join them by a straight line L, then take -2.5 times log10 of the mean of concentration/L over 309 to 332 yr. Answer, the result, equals 0.197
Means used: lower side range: 11.4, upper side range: 15.4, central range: 11.3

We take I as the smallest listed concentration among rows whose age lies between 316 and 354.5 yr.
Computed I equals 9.94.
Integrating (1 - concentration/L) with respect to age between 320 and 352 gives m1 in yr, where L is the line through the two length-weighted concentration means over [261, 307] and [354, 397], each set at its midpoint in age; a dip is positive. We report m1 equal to 1.2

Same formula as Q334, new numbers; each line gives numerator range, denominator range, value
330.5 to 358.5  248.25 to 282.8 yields 1.34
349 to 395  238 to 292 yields 1.43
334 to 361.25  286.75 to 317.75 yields 1.39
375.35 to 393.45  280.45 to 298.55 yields 1.19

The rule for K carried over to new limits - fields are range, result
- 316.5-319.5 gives 11.1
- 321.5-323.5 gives 10.5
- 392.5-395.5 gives 14.3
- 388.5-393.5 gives 13.4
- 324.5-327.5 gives 12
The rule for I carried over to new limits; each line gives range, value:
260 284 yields 10.3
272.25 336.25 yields 9.9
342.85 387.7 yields 12.4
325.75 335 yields 11.6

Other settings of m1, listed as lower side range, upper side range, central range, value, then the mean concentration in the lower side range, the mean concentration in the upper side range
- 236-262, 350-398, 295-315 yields 2.2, 11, 15.8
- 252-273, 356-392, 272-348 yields 8.4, 11.7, 15.7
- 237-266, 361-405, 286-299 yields 0.9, 11.1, 15.1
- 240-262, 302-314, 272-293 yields 0.3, 11.2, 11.3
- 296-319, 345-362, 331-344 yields 2.1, 11.6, 18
